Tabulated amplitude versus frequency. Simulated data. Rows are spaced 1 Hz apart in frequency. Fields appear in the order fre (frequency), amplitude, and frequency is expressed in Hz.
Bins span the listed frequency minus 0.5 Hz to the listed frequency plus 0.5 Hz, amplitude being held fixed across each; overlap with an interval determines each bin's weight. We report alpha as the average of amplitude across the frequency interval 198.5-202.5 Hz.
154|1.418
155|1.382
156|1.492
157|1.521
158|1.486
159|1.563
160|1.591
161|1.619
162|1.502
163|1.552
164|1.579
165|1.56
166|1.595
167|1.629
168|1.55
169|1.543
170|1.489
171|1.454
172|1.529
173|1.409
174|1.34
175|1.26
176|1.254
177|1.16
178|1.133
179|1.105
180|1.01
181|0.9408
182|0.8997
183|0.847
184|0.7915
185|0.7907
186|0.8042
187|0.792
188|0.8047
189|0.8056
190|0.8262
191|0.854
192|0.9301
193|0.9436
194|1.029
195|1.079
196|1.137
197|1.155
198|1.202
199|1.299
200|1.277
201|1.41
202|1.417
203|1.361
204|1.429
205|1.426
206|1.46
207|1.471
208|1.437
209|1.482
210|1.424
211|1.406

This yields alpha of 1.35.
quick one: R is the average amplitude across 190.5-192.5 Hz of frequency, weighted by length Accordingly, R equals 0.892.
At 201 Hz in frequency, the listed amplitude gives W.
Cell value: 1.41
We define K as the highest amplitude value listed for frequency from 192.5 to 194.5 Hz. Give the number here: 1.029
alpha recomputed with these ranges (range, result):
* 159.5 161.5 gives 1.6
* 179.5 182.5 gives 0.95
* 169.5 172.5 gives 1.49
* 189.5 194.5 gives 0.917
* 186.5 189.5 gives 0.801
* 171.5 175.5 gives 1.38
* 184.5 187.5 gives 0.796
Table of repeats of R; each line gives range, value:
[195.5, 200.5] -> 1.21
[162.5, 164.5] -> 1.57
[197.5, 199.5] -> 1.25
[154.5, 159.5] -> 1.49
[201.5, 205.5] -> 1.41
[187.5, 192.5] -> 0.844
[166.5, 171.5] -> 1.53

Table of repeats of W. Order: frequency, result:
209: 1.482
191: 0.854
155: 1.382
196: 1.137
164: 1.579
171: 1.454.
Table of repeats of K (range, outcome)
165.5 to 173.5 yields 1.629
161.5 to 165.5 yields 1.579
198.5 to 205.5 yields 1.429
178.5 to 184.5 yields 1.105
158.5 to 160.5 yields 1.591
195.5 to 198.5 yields 1.202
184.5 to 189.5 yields 0.8056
